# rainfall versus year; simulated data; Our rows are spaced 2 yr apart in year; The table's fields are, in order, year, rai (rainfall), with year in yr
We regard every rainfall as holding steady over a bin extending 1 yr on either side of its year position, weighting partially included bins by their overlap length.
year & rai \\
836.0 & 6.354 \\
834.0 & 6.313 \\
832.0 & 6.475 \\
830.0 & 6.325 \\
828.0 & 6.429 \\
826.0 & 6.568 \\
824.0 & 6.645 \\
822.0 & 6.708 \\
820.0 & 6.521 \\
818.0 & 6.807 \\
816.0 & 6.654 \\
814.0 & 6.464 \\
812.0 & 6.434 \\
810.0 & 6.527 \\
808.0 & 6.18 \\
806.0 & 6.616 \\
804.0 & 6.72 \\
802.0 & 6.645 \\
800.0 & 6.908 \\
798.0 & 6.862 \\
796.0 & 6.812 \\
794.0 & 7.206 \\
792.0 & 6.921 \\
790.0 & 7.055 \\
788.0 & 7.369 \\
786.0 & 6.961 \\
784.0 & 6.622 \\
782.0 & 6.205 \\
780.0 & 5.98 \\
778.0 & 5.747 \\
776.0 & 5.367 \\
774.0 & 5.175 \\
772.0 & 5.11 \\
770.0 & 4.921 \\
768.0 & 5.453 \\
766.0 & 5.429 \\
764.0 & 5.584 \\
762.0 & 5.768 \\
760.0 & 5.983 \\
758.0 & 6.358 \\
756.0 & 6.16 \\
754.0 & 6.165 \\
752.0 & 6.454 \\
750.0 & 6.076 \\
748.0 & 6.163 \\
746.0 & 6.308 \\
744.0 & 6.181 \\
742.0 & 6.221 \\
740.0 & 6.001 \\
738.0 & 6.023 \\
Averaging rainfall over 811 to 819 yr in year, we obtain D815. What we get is 6.59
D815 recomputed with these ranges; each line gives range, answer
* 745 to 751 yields 6.18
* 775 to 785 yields 5.98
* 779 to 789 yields 6.63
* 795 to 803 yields 6.81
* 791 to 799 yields 6.95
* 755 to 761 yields 6.17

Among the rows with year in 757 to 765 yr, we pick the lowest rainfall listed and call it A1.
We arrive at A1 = 5.584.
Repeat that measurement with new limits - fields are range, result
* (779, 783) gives 5.98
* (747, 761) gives 5.983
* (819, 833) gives 6.325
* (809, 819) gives 6.434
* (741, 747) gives 6.181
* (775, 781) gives 5.367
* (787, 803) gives 6.645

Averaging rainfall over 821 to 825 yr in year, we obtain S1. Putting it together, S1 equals 6.68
